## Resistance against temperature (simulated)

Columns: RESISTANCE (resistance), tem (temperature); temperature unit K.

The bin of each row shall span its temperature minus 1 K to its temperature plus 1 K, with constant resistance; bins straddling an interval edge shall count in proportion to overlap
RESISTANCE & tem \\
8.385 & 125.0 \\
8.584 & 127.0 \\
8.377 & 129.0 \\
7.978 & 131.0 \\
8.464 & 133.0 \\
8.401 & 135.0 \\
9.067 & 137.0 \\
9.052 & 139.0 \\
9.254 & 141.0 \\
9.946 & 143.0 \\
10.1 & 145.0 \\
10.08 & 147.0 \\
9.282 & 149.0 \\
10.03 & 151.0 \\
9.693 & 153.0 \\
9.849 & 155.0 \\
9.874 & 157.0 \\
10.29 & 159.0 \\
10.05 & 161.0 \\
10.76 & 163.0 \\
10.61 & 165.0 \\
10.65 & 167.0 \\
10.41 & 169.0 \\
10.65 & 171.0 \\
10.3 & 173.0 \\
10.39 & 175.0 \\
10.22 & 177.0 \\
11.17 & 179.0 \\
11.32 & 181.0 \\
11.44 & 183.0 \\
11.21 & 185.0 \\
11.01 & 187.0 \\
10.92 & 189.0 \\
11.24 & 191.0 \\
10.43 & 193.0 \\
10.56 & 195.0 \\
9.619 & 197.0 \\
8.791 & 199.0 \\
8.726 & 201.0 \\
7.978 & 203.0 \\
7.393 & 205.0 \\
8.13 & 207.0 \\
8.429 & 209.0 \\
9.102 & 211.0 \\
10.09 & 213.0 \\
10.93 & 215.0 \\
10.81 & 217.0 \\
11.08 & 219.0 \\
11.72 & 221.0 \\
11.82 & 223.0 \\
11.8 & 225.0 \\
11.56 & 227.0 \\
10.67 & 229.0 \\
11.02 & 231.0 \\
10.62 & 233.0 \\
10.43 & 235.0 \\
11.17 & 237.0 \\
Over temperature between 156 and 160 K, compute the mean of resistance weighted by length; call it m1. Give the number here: 10.1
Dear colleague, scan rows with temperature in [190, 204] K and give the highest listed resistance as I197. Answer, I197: 11.24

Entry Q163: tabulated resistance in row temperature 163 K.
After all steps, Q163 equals 10.76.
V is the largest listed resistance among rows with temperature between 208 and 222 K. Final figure 11.72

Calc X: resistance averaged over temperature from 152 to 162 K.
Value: 9.95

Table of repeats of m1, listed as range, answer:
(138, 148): 9.69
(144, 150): 9.82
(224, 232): 11.3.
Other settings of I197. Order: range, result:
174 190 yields 11.44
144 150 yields 10.1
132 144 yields 9.946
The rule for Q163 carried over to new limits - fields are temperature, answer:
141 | 9.254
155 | 9.849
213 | 10.09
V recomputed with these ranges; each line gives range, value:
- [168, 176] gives 10.65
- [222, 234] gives 11.82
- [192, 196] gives 10.56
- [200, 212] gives 9.102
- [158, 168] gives 10.76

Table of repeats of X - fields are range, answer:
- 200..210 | 8.13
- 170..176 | 10.4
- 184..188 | 11.1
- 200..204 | 8.35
